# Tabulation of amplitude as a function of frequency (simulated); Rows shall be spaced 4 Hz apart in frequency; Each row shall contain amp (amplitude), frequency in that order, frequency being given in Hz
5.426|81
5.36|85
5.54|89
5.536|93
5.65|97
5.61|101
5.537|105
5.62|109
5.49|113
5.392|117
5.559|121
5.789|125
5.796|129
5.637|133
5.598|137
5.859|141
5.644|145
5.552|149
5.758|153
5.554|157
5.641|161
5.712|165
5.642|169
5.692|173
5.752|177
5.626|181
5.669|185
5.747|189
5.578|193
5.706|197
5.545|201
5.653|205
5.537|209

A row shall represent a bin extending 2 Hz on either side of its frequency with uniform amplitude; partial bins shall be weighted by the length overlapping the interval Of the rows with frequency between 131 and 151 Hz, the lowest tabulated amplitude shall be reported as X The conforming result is 5.552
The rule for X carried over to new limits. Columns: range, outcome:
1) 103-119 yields 5.392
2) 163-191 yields 5.626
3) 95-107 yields 5.537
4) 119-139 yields 5.559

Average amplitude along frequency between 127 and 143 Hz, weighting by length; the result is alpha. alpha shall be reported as 5.72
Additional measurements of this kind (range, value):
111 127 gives 5.56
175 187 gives 5.68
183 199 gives 5.68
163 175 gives 5.68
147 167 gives 5.64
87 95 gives 5.54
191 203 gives 5.61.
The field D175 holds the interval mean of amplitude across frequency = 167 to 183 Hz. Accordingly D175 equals 5.68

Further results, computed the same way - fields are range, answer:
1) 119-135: 5.7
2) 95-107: 5.6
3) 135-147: 5.7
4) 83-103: 5.54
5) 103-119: 5.51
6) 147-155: 5.65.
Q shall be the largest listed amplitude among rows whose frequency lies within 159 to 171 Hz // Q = 5.712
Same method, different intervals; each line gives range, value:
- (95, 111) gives 5.65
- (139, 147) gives 5.859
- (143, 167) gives 5.758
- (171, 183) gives 5.752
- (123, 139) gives 5.796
